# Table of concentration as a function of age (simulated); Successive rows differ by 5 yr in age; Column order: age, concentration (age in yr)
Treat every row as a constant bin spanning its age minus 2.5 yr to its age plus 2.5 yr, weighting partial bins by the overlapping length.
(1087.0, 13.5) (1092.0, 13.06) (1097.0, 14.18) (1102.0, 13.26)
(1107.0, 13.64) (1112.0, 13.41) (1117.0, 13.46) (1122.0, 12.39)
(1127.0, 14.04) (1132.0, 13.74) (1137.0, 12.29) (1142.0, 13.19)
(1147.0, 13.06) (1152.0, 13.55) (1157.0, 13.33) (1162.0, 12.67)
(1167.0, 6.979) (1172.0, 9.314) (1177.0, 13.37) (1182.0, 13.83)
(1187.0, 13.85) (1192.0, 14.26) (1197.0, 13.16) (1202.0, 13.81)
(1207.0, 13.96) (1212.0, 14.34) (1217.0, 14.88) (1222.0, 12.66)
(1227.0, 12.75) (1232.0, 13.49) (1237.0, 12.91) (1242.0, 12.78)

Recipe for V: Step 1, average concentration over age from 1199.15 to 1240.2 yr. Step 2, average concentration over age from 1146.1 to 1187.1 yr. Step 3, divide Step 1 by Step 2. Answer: 1.12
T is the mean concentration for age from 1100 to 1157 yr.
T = 13.3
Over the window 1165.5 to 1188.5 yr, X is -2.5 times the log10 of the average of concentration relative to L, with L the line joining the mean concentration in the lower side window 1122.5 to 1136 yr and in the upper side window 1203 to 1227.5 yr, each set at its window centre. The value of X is 0.18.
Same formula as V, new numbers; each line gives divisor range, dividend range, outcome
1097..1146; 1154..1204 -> 0.94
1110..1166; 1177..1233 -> 1.05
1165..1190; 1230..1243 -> 1.13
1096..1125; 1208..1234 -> 1.02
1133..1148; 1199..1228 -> 1.07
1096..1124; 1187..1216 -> 1.04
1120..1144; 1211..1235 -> 1.03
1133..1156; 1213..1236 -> 1.03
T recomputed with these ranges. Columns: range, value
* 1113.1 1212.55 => 12.9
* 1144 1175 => 11.5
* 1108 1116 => 13.5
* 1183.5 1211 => 13.8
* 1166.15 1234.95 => 13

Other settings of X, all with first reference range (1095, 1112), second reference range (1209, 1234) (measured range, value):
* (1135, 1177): 0.15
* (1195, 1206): 0.01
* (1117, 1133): 0.02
